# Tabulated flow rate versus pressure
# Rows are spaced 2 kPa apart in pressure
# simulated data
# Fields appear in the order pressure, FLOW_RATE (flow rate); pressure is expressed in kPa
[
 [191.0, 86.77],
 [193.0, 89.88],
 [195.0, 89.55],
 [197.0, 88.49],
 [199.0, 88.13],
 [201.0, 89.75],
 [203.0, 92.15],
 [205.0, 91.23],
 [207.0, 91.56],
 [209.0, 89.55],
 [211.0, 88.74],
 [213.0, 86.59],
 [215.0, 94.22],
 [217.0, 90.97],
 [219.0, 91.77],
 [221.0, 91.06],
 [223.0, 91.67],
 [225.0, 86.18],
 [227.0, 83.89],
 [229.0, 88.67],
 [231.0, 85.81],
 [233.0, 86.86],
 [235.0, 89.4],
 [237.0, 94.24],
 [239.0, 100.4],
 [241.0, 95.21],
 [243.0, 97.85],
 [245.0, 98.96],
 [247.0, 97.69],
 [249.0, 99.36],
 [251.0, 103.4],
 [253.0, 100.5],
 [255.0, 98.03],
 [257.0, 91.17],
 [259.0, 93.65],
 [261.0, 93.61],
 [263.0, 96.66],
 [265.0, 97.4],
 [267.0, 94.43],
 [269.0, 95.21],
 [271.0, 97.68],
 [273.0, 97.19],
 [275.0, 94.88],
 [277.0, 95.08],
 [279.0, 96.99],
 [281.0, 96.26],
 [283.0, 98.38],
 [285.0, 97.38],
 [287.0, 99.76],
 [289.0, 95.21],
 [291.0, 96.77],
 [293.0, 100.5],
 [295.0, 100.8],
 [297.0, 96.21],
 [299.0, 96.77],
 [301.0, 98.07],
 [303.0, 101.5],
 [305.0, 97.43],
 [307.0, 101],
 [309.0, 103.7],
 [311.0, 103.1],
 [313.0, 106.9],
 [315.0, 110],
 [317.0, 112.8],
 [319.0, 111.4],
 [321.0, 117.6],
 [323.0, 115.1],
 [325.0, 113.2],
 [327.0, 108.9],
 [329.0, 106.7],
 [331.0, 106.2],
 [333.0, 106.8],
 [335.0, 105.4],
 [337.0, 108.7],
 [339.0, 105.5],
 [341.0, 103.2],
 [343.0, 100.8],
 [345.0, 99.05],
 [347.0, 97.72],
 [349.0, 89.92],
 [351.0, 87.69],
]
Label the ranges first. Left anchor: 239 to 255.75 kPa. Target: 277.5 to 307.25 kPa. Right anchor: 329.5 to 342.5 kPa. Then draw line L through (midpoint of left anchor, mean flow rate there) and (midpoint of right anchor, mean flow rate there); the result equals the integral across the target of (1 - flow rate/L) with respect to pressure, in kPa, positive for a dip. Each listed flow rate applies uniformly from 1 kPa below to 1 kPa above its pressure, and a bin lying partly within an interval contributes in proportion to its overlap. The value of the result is 1.3 kPa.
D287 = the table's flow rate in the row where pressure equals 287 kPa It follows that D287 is 99.76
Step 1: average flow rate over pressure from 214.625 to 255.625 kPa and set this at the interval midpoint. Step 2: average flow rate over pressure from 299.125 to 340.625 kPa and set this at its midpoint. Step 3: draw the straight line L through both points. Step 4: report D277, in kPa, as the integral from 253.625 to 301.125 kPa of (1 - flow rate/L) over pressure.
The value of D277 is 1.67 kPa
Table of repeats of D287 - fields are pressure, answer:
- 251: 103.4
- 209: 89.55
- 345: 99.05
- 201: 89.75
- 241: 95.21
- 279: 96.99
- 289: 95.21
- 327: 108.9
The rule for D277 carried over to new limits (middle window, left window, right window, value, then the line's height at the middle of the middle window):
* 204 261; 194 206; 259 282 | -0.1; 92.6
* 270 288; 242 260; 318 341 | 0.9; 102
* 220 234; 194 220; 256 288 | 0.6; 92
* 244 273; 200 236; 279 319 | -0.6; 95.1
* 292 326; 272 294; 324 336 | -0.6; 103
